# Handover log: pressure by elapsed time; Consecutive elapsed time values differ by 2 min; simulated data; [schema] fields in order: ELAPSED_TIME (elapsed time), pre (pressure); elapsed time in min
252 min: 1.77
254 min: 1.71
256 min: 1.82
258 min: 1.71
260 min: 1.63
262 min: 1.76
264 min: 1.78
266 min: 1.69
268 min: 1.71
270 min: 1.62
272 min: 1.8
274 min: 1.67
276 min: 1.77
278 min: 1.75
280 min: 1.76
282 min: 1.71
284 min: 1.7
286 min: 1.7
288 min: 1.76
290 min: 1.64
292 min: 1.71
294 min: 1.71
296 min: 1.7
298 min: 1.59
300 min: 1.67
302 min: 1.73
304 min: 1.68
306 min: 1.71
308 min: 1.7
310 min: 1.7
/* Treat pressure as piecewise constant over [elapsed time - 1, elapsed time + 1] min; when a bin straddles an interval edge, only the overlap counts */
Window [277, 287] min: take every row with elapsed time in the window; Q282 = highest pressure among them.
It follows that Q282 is 1.76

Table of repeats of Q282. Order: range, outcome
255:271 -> 1.82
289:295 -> 1.71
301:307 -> 1.73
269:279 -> 1.8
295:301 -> 1.7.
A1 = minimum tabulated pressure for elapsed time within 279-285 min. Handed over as 1.7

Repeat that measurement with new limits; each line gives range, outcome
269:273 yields 1.62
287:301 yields 1.59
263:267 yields 1.69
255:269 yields 1.63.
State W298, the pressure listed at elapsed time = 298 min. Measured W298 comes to 1.59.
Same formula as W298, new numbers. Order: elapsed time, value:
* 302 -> 1.73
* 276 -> 1.77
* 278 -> 1.75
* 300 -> 1.67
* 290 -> 1.64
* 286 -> 1.7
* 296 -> 1.7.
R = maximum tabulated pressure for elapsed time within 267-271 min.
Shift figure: 1.71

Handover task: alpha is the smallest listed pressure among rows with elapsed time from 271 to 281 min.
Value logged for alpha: 1.67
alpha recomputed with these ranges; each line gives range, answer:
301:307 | 1.68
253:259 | 1.71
